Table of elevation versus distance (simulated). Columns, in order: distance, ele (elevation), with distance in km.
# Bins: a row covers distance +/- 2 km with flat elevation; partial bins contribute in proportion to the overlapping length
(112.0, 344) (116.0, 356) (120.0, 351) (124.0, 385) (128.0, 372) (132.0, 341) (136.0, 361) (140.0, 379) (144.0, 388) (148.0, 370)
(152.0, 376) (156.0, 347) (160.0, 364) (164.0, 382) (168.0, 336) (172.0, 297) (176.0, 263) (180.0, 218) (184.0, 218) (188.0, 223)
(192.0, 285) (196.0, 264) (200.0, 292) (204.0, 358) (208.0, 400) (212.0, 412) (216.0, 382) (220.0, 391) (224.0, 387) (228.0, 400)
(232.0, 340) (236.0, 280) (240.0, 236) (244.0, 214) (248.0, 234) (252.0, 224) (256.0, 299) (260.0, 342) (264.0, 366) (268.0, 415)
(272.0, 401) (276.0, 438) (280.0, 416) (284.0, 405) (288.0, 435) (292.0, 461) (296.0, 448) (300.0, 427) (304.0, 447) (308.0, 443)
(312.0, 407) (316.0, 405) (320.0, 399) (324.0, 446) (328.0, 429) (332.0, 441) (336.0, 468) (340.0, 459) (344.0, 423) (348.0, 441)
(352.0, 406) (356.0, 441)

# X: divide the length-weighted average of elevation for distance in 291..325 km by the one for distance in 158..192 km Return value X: 1.50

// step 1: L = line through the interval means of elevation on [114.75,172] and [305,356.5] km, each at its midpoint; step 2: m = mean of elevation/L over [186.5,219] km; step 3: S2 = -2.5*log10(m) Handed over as 0.17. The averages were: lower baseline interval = 363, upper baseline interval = 431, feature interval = 331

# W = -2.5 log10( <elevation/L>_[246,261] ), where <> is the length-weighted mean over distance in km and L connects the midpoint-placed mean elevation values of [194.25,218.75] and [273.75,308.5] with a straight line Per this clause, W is 0.424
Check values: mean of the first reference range 353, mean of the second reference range 435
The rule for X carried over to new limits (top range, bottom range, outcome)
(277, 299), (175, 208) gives 1.58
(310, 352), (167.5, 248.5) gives 1.40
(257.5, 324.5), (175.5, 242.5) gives 1.32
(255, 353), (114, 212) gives 1.27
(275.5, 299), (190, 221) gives 1.25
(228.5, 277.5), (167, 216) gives 1.06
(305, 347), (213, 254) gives 1.39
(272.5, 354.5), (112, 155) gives 1.18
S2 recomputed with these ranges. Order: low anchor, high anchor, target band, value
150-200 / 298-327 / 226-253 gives 0.270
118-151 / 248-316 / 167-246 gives 0.226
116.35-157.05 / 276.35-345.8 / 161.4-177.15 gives 0.170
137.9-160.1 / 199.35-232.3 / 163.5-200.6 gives 0.344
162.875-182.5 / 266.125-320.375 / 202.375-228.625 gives -0.148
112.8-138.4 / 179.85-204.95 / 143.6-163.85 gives -0.153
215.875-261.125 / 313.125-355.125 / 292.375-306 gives -0.151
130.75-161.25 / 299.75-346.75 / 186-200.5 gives 0.411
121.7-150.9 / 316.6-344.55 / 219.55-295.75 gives 0.170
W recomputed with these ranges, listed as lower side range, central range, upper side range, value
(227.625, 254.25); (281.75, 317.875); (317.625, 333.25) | -0.14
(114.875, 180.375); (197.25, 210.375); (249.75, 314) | 0.07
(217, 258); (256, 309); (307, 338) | -0.12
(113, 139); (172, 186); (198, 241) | 0.42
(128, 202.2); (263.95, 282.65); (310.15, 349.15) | -0.05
